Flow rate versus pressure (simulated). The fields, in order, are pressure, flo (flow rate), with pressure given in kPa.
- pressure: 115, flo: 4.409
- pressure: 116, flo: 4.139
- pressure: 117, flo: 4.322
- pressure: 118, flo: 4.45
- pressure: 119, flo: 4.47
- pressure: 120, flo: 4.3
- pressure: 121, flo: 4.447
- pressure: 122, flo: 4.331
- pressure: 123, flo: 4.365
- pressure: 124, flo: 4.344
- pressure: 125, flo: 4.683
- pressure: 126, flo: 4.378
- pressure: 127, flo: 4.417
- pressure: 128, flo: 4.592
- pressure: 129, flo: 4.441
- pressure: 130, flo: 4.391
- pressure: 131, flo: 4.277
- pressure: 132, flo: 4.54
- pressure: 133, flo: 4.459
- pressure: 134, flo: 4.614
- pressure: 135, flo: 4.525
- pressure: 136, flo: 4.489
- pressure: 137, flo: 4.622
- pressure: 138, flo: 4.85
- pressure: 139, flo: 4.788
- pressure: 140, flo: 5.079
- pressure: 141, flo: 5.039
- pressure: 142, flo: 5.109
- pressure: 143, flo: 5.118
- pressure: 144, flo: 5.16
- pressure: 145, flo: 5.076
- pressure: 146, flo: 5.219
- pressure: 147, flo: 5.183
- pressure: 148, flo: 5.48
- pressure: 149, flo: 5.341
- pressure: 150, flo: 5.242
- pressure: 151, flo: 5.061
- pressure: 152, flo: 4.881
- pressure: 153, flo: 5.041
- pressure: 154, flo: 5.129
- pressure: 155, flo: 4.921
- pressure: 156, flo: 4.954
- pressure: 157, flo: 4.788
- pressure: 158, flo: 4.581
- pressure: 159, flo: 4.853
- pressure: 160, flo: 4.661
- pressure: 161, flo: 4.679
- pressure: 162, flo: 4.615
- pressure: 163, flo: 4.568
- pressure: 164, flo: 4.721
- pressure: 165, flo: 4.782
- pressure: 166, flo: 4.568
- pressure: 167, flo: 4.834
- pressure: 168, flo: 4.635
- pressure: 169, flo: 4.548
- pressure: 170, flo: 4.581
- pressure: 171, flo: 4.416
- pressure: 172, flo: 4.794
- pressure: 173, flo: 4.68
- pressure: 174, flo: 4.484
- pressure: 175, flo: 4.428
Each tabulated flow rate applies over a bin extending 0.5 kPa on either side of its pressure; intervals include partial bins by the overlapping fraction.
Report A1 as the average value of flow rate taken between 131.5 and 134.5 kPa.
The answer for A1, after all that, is 4.54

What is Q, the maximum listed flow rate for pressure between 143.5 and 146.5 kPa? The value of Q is 5.219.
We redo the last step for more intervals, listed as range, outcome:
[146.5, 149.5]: 5.48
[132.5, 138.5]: 4.85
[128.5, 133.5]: 4.54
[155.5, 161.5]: 4.954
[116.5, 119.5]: 4.47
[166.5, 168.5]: 4.834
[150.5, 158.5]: 5.129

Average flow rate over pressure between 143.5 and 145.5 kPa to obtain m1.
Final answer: 5.12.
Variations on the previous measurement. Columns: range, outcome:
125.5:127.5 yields 4.4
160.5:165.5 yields 4.67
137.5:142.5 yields 4.97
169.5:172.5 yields 4.6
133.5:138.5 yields 4.62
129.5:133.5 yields 4.42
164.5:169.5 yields 4.67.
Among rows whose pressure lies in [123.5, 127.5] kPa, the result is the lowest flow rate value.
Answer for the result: 4.344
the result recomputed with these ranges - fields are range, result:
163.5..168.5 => 4.568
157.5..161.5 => 4.581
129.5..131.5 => 4.277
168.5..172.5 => 4.416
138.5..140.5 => 4.788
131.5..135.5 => 4.459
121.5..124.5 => 4.331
